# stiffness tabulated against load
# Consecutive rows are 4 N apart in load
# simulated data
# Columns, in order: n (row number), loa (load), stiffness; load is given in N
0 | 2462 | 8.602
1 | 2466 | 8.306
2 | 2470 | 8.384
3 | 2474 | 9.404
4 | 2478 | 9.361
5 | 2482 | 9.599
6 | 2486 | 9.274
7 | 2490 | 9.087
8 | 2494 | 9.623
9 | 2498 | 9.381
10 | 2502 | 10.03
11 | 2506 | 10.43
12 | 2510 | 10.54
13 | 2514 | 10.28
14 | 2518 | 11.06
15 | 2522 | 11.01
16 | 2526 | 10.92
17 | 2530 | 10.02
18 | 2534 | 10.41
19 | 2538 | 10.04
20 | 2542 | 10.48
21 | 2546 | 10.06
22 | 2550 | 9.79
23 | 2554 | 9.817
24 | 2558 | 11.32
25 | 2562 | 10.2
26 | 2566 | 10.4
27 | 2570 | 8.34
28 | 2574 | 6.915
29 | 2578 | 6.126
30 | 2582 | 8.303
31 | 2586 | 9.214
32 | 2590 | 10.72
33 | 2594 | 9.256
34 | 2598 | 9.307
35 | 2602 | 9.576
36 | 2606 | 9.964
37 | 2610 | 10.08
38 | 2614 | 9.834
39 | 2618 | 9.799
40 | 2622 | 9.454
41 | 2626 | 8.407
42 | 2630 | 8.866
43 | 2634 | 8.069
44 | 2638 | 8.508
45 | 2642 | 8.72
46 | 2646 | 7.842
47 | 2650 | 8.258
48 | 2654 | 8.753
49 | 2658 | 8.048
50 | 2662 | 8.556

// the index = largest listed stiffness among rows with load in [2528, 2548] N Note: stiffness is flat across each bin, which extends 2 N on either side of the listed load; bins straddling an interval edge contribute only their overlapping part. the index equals 10.48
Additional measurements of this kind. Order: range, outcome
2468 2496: 9.623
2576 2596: 10.72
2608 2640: 10.08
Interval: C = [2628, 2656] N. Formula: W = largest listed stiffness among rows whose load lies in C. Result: 8.866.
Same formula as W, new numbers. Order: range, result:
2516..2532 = 11.06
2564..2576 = 10.4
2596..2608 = 9.964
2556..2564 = 11.32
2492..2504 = 10.03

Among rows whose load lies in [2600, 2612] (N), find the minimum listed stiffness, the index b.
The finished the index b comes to 9.576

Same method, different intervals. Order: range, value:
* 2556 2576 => 6.915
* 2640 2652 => 7.842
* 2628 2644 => 8.069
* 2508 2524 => 10.28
